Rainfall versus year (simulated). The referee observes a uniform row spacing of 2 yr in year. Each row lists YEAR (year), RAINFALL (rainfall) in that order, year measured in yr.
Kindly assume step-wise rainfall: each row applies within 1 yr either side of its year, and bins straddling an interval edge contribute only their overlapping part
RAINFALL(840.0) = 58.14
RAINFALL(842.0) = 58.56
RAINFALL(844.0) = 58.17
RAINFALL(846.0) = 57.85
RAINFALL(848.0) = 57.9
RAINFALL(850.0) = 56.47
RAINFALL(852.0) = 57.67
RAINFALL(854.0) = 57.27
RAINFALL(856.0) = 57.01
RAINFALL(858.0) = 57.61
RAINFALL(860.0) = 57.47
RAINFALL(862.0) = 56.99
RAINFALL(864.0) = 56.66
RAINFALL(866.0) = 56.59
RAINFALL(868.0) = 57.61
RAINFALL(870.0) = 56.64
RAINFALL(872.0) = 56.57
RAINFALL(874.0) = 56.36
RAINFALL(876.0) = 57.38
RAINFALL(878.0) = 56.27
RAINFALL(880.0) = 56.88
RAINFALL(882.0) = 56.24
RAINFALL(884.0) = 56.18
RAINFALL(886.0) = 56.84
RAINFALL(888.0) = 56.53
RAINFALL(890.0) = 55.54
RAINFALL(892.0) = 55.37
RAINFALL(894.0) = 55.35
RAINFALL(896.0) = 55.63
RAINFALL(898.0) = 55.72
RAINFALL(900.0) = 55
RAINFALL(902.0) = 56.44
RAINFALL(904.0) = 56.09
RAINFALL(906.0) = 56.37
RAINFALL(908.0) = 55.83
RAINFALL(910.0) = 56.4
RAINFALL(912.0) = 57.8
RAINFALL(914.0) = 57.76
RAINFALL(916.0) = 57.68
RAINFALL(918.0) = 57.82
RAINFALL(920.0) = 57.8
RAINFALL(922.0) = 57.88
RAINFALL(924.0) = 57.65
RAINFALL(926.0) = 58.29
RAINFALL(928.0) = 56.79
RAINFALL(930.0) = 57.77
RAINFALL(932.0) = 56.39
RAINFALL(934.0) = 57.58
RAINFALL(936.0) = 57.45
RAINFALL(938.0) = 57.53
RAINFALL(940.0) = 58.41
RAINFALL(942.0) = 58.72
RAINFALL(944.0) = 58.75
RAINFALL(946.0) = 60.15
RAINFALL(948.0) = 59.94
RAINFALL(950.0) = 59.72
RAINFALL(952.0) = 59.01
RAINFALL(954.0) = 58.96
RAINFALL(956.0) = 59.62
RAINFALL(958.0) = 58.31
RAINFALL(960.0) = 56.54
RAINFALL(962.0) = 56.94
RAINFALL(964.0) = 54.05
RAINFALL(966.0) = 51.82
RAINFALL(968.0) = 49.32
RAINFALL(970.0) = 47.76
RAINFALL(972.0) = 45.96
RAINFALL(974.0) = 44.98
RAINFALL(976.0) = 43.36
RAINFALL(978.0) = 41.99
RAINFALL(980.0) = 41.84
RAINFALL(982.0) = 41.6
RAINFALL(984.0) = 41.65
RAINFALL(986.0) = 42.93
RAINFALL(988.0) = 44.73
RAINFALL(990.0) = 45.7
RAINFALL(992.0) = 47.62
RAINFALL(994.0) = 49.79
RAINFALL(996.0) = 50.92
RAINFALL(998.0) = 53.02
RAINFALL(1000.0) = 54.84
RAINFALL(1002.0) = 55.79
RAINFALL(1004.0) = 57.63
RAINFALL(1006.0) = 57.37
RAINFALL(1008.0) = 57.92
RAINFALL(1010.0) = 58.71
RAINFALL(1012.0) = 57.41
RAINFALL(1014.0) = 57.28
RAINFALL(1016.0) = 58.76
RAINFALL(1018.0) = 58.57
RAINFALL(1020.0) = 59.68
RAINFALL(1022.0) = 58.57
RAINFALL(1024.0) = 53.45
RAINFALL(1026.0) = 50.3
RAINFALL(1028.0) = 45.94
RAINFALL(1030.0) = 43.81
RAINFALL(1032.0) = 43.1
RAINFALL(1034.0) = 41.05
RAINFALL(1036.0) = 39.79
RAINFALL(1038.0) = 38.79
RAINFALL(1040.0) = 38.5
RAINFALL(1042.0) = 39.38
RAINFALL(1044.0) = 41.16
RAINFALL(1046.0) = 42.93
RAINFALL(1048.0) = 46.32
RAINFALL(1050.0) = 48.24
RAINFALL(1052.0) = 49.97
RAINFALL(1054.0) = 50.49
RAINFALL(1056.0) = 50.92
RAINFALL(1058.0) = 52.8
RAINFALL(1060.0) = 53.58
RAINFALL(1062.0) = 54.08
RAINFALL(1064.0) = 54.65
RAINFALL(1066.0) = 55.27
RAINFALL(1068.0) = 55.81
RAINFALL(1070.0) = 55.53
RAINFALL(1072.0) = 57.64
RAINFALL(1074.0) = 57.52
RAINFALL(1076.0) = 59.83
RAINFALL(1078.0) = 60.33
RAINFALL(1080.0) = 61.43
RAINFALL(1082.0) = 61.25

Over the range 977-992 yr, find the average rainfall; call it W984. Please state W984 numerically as 43.2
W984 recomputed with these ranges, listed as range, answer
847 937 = 56.8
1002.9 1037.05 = 52.9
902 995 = 53.7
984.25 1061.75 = 49.9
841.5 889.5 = 57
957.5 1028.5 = 51.5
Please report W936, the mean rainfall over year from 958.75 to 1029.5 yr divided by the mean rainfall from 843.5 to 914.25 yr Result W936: 0.90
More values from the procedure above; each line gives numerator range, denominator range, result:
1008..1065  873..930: 0.88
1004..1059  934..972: 0.88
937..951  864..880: 1.04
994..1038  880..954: 0.92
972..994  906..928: 0.77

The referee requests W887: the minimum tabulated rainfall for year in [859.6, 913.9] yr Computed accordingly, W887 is 55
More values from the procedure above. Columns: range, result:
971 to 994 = 41.6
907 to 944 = 55.83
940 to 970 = 47.76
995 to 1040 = 38.5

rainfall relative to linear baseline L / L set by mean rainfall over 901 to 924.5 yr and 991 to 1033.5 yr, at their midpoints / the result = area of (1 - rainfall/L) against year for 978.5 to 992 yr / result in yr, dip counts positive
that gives 2.8 yr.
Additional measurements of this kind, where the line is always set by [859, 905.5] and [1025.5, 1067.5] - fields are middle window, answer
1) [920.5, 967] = -4.39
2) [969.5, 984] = 2.06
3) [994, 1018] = -3.43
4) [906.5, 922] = -0.80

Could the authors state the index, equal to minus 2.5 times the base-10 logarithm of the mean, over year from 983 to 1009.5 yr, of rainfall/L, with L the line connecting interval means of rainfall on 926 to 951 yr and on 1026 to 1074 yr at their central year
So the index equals 0.04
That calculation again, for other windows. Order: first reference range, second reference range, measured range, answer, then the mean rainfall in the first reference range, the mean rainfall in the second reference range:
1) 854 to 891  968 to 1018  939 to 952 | -0.126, 56.8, 50.1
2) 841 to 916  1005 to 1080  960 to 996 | 0.144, 56.7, 51.6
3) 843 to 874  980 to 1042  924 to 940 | -0.075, 57.2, 49.9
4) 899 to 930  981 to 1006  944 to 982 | -0.006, 57.1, 49.2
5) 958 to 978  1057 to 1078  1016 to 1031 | 0.000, 50.1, 55.9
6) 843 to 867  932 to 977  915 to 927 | -0.037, 57.3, 55.2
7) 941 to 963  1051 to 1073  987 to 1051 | 0.120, 58.8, 53.7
